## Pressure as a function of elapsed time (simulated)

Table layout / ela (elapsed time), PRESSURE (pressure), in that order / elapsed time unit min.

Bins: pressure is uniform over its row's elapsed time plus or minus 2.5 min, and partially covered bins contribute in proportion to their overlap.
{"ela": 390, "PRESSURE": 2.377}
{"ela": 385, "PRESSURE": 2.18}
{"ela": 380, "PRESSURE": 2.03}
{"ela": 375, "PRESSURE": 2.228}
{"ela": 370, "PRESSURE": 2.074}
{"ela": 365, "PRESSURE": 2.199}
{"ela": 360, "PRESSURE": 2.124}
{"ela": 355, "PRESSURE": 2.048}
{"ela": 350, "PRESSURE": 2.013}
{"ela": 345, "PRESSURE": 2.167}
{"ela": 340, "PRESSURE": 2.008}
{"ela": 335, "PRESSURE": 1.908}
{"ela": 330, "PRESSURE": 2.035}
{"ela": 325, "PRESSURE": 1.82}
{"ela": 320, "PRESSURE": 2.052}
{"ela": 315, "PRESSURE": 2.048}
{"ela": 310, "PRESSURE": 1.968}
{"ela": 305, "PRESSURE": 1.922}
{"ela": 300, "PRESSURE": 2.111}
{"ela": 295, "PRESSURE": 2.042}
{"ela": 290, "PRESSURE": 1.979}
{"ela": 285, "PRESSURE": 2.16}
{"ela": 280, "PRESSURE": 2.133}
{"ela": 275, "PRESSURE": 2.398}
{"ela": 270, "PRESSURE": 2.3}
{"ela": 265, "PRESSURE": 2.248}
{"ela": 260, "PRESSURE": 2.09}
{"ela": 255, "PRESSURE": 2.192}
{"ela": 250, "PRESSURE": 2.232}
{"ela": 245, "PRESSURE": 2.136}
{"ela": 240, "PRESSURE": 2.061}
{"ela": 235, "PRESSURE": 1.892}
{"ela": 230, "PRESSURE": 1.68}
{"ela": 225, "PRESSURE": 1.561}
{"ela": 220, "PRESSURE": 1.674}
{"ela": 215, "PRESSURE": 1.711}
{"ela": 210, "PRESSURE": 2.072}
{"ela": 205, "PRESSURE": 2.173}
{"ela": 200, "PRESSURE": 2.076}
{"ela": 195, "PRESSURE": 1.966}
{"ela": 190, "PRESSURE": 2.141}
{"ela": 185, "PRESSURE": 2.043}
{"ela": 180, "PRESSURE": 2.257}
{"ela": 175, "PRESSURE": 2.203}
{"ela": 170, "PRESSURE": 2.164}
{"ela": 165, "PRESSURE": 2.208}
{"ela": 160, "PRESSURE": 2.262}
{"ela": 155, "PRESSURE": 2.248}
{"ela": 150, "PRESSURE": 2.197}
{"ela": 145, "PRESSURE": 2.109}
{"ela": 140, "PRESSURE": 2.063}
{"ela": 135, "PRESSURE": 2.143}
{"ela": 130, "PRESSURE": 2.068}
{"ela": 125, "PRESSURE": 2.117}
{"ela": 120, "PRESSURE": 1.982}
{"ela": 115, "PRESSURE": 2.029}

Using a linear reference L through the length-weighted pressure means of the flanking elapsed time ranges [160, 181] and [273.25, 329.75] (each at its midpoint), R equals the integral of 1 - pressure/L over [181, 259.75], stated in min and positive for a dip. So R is 6.1 min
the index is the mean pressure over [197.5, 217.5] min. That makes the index 2.01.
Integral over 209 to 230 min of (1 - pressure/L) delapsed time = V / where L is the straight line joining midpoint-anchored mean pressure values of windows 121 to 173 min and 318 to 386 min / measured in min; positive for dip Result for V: 3.9 min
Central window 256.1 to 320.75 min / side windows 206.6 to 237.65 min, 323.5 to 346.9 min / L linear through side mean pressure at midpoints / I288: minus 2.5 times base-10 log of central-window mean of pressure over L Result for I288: -0.12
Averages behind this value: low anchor 1.78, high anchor 1.99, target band 2.11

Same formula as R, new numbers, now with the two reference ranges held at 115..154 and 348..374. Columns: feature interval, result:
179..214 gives 0.31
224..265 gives 1.71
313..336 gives 1.37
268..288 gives -1.33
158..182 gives -1.35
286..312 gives 1.07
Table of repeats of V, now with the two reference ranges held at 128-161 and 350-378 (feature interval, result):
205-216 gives 0.8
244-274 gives -1.1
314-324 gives 0.5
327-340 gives 0.9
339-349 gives 0.2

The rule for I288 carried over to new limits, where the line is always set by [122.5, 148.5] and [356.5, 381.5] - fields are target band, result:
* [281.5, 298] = 0.03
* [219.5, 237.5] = 0.23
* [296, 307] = 0.05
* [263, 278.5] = -0.09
